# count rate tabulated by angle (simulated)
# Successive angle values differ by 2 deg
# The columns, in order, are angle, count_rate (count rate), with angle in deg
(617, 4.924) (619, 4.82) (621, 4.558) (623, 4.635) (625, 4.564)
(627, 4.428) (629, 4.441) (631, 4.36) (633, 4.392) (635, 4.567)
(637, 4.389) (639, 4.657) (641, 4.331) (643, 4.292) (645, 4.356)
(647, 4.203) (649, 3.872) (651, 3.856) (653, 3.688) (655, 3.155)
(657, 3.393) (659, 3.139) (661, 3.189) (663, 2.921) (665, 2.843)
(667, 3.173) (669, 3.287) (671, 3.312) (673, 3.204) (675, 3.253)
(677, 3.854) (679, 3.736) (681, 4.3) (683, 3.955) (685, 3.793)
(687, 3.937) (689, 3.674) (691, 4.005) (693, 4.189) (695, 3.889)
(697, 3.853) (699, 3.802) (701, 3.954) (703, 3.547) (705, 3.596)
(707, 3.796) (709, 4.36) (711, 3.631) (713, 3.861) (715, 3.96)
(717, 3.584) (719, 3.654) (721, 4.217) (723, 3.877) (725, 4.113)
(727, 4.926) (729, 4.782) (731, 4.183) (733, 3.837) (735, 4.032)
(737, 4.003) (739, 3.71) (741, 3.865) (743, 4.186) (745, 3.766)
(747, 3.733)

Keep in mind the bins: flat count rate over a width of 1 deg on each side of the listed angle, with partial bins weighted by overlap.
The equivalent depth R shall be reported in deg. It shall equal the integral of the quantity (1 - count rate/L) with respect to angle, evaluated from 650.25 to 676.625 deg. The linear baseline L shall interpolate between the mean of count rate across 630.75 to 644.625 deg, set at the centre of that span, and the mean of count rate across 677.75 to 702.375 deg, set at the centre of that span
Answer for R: 5.7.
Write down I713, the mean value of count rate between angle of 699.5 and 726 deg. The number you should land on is 3.86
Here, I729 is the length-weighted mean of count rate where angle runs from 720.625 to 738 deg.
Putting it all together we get 4.22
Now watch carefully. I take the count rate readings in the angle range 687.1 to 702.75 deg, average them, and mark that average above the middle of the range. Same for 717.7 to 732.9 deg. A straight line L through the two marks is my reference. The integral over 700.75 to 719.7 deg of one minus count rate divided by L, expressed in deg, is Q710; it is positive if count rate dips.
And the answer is 1.2 deg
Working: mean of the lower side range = 3.89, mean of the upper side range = 4.21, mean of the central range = 3.79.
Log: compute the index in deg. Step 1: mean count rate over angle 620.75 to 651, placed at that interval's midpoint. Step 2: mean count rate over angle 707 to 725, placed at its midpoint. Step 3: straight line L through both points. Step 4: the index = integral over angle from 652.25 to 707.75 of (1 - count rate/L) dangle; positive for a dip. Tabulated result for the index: 7.05 deg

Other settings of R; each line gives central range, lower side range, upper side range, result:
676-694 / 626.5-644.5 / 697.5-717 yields 0.32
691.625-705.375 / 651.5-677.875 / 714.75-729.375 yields -0.29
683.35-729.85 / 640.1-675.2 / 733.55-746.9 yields -2.44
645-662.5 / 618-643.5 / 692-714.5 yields 2.90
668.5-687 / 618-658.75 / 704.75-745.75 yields 2.10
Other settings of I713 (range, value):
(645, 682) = 3.49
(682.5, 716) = 3.87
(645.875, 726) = 3.69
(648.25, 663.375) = 3.41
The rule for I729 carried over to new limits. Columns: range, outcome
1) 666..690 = 3.62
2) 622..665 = 4.01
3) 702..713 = 3.79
